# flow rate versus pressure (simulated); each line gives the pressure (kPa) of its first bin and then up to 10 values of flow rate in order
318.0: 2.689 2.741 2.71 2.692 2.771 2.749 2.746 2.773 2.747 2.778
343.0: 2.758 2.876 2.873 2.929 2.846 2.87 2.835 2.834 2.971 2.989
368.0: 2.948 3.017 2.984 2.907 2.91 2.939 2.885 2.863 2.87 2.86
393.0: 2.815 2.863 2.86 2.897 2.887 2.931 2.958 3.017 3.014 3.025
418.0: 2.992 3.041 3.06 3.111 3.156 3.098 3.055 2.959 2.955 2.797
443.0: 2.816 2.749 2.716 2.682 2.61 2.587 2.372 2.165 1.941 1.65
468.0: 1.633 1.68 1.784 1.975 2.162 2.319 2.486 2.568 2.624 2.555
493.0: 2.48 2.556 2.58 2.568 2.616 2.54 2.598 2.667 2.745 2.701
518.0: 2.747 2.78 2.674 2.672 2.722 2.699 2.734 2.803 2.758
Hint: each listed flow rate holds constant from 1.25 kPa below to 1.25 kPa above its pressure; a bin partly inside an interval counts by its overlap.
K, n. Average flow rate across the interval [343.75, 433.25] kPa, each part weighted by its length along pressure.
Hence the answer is 2.94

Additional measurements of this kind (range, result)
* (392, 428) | 2.97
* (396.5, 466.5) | 2.79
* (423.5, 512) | 2.51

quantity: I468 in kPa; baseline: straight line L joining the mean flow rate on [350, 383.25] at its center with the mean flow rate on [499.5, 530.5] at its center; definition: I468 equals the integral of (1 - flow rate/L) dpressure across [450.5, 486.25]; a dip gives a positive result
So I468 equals 7.8 kPa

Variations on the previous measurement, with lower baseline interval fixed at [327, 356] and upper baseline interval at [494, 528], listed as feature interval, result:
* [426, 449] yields -1.8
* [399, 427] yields -2.6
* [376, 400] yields -1.0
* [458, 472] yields 4.3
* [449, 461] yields 0.9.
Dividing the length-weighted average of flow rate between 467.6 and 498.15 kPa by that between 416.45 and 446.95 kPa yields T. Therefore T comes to 0.76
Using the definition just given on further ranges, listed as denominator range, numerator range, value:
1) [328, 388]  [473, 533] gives 0.89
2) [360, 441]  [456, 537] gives 0.82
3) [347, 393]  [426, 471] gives 0.88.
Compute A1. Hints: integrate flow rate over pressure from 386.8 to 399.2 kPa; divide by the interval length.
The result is 2.85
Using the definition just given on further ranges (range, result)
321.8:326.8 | 2.7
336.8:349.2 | 2.81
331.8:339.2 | 2.76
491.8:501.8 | 2.55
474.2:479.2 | 2.06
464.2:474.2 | 1.69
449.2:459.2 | 2.56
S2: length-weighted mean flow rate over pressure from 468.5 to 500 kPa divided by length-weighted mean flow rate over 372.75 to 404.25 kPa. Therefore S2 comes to 0.80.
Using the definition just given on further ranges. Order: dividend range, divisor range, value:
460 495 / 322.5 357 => 0.77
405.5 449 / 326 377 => 1.04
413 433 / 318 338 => 1.12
